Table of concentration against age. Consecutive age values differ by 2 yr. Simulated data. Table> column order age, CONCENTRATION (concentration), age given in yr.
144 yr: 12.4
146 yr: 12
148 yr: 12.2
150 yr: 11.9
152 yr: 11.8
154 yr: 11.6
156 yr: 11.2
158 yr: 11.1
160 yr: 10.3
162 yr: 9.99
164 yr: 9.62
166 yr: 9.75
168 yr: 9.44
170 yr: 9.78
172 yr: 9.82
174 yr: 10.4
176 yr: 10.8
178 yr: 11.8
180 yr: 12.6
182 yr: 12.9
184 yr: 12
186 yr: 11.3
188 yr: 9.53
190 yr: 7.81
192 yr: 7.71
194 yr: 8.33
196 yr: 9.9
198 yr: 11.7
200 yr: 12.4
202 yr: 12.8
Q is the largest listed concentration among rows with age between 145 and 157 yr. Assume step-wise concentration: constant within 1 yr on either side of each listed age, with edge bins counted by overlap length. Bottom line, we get 12.2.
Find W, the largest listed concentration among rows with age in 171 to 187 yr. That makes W 12.9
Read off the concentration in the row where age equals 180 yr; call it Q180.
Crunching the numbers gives 12.6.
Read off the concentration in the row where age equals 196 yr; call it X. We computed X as 9.9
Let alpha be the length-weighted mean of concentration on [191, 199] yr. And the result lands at 9.41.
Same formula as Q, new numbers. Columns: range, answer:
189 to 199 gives 11.7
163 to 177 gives 10.8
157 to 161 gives 11.1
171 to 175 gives 10.4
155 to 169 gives 11.2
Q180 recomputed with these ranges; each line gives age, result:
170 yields 9.78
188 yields 9.53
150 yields 11.9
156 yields 11.2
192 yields 7.71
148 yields 12.2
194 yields 8.33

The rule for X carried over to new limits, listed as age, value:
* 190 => 7.81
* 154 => 11.6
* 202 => 12.8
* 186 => 11.3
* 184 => 12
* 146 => 12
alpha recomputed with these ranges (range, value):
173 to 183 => 11.7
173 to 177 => 10.6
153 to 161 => 11.1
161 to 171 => 9.72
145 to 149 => 12.1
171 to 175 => 10.1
